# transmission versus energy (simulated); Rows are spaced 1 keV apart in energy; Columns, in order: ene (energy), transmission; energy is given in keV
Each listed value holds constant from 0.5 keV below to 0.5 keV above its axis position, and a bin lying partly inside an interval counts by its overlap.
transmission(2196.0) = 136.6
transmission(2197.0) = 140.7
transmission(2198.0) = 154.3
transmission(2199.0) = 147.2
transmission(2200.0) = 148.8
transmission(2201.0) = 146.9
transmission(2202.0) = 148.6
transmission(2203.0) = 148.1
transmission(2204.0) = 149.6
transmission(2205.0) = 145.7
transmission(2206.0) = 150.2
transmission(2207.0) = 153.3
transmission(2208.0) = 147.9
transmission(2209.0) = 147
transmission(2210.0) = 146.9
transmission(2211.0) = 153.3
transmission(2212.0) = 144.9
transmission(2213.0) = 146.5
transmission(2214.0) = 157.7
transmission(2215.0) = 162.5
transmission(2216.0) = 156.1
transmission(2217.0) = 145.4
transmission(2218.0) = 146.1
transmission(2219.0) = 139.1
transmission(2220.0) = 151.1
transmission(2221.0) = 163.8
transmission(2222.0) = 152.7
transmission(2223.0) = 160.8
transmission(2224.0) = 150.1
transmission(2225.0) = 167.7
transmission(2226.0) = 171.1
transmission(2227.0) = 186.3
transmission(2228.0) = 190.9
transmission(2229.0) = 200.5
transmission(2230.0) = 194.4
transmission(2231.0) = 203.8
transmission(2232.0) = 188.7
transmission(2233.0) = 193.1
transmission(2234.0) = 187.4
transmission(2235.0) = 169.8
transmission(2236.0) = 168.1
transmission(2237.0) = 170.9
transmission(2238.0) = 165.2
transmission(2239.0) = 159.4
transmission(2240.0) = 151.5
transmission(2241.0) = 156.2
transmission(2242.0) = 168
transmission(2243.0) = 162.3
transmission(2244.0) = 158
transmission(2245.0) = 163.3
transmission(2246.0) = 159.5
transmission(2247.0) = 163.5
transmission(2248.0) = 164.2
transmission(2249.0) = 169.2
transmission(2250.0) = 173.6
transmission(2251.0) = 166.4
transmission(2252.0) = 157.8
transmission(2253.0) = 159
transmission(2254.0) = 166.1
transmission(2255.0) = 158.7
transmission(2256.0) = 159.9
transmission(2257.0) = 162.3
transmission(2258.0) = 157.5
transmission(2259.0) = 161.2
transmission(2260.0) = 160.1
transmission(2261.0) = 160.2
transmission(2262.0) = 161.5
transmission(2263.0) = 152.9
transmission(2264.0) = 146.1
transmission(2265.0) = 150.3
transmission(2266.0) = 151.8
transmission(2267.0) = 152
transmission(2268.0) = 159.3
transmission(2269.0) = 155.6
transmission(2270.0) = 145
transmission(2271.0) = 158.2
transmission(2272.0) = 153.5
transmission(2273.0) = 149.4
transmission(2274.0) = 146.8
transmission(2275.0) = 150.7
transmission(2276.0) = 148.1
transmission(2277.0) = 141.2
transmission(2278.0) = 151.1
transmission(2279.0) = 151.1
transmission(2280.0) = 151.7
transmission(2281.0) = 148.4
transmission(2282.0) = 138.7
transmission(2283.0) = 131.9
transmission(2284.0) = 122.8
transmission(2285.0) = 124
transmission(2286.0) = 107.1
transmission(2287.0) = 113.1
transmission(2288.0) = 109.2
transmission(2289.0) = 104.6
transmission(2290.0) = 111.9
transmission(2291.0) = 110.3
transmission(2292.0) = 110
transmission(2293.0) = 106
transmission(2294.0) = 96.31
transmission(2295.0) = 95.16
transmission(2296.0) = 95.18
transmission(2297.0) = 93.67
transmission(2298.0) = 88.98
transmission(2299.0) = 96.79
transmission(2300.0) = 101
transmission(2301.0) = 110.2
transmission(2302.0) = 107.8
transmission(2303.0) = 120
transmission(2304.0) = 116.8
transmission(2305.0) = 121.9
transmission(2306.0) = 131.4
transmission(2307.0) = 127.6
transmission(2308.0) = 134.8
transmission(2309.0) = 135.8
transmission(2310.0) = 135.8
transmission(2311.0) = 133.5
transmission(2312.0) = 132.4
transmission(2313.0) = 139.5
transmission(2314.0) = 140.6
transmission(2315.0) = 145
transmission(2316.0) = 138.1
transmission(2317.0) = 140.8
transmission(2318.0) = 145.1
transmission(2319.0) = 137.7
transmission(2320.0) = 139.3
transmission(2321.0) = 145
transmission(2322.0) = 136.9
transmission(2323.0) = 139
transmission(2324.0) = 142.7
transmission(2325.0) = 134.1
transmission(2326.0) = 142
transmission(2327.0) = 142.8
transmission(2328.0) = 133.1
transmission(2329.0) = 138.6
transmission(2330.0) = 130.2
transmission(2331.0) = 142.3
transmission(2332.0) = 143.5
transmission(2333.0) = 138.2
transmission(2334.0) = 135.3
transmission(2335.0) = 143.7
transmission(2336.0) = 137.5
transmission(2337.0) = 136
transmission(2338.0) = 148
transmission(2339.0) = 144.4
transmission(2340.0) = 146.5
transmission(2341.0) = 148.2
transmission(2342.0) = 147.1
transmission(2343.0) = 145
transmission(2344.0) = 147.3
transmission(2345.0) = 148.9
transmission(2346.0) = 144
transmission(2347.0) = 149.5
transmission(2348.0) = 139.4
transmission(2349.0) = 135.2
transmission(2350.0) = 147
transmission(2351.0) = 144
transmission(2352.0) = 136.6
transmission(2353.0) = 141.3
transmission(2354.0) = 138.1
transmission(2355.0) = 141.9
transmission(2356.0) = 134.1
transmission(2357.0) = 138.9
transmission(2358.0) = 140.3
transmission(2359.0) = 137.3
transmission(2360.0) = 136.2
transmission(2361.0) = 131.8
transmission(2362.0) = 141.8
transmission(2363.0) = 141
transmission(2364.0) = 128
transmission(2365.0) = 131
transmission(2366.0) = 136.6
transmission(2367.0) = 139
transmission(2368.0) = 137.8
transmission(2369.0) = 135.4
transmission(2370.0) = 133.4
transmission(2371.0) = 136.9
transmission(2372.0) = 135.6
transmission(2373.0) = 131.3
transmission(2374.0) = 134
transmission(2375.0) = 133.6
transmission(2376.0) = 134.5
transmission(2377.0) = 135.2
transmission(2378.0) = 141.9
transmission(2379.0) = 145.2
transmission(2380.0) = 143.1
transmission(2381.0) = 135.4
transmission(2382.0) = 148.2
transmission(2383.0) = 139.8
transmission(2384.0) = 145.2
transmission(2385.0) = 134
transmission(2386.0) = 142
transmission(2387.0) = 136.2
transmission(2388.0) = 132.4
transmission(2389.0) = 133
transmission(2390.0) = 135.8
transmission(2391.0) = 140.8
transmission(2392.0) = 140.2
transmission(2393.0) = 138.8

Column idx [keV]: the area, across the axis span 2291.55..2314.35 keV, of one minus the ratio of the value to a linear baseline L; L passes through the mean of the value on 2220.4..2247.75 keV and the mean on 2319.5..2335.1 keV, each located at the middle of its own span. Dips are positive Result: 4.8 keV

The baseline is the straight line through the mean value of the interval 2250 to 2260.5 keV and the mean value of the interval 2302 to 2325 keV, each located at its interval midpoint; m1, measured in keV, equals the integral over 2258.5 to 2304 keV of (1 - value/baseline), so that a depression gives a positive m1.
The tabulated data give 5.9 keV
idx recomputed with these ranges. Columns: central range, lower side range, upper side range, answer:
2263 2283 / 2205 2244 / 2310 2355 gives 0.5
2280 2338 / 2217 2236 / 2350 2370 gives 9.1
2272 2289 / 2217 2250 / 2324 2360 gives 2.2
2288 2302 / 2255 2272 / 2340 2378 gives 4.5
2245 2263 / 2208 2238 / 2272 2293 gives -1.8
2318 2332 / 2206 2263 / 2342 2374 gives 0.6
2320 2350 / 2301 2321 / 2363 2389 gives -1.6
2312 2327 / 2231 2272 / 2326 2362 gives 0.7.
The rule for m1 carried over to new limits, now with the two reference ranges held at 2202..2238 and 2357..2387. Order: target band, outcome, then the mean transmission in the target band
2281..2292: 2.4 keV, 118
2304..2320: 1.3 keV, 136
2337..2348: -0.3 keV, 146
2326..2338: 0.4 keV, 139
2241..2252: -0.4 keV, 164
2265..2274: 0.1 keV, 153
